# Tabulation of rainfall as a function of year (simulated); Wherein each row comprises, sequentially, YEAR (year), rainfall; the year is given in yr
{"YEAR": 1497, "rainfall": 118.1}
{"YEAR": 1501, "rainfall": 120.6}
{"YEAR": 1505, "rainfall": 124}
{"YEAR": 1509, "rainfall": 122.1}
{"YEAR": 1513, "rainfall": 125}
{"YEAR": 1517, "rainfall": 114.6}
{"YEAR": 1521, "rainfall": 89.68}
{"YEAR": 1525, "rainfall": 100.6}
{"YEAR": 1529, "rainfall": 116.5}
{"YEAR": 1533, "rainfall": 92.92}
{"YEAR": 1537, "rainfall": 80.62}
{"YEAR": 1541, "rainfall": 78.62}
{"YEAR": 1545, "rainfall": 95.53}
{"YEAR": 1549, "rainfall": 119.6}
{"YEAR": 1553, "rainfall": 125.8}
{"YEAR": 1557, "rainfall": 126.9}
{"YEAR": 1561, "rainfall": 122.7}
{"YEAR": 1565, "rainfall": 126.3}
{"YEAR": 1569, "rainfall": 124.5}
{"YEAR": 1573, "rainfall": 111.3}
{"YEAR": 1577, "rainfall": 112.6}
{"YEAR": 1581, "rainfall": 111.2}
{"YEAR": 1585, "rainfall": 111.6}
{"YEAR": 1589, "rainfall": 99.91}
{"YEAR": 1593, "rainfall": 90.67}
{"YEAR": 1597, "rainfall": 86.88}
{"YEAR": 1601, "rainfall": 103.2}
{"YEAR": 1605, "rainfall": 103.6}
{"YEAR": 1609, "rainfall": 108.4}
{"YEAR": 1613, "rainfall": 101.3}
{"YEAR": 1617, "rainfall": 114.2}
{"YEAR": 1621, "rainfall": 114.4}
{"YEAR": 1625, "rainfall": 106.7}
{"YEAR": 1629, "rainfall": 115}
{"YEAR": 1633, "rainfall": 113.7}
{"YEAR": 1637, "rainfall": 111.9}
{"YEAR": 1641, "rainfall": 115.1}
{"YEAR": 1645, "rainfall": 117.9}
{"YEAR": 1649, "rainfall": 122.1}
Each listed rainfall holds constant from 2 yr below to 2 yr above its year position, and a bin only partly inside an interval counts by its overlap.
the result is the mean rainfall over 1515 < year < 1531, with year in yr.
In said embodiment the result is 105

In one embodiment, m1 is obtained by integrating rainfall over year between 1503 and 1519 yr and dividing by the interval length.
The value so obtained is 121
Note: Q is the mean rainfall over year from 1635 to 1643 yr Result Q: 114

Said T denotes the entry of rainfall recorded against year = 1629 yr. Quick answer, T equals 115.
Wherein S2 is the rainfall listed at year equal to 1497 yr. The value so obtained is 118.1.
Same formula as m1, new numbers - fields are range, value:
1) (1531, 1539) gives 86.8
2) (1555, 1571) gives 125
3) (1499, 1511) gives 122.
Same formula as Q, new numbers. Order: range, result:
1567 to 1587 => 114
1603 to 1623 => 108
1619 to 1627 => 111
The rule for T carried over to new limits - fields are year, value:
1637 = 111.9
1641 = 115.1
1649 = 122.1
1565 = 126.3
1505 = 124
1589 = 99.91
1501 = 120.6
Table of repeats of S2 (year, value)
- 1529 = 116.5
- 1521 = 89.68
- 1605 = 103.6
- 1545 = 95.53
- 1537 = 80.62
